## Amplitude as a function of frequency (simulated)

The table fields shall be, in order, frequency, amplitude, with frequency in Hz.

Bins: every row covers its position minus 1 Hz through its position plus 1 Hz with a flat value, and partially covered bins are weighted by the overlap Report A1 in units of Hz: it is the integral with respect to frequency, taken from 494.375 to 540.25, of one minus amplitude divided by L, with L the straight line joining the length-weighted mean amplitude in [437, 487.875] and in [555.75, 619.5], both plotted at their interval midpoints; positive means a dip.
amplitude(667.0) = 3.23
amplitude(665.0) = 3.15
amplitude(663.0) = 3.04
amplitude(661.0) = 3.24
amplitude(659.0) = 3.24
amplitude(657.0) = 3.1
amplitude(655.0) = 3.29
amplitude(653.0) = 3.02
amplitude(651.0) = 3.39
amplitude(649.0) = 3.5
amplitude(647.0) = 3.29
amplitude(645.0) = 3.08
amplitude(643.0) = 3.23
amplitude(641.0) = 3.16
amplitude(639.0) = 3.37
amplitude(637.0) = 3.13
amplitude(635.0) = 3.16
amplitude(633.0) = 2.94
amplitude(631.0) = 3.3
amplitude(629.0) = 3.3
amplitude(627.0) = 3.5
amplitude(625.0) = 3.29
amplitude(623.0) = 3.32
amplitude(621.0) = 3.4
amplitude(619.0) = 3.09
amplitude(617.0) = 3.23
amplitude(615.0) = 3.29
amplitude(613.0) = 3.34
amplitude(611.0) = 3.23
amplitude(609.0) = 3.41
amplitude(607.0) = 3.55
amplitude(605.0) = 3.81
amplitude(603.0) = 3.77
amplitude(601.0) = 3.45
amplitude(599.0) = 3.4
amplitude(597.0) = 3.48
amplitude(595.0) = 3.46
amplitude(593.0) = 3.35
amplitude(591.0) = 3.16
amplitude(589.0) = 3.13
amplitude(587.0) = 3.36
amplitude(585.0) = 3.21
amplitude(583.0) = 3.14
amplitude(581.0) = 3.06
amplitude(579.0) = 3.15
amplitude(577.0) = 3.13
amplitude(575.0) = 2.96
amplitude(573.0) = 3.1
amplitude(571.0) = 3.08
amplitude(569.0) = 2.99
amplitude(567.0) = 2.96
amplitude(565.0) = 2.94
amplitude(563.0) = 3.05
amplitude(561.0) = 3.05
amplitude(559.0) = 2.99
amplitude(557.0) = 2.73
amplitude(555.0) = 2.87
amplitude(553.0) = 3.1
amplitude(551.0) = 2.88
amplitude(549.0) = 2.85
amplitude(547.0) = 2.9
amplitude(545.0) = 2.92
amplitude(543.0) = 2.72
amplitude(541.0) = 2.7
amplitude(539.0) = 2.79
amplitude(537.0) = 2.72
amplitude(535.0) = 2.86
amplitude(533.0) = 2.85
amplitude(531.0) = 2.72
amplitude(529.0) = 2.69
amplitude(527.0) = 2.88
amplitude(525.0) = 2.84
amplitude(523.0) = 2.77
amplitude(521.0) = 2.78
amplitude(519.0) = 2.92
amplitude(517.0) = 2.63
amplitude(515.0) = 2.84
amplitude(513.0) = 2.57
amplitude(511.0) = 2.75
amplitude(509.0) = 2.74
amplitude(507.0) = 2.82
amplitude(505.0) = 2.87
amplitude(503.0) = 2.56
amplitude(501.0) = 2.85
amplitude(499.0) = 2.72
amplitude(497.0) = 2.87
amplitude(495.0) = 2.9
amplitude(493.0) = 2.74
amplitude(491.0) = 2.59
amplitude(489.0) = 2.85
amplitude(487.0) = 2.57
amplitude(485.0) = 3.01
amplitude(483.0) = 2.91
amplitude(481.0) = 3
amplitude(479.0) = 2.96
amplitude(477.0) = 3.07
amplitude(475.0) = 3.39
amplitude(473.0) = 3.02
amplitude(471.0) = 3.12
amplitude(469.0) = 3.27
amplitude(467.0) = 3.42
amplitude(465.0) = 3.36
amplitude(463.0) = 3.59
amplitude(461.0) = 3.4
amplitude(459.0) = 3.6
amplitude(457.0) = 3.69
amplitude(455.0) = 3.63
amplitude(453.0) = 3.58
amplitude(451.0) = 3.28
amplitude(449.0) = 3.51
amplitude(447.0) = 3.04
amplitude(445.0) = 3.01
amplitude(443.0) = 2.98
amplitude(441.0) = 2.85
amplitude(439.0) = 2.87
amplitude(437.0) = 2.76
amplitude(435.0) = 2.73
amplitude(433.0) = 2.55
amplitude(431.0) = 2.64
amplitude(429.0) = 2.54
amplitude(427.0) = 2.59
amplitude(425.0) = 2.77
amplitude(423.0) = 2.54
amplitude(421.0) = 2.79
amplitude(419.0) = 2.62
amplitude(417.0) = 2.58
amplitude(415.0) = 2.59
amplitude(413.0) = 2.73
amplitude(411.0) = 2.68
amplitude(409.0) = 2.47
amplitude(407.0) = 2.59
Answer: 6.1 Hz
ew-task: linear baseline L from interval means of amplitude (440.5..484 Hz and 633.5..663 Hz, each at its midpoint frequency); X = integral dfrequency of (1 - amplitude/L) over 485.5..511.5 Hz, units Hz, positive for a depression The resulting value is 3.9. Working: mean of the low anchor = 3.26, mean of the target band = 2.76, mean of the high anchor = 3.22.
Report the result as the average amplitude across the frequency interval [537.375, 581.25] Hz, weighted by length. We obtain 2.95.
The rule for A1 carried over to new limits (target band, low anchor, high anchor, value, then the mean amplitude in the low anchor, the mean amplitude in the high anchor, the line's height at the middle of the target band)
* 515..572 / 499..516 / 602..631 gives 1.9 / 2.75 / 3.39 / 2.96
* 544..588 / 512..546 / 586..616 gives 1.2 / 2.78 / 3.41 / 3.1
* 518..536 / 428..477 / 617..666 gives 2.1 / 3.16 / 3.23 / 3.19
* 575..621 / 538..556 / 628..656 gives -4.0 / 2.86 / 3.23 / 3.06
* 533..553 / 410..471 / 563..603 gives 2.0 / 3.01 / 3.2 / 3.14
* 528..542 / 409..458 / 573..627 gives 1.7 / 2.89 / 3.31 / 3.15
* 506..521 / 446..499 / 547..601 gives 1.8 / 3.16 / 3.1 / 3.14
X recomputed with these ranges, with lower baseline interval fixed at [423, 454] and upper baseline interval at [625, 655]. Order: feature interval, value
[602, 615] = -1.3 Hz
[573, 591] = 0.0 Hz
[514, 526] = 1.0 Hz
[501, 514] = 1.2 Hz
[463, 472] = -1.1 Hz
